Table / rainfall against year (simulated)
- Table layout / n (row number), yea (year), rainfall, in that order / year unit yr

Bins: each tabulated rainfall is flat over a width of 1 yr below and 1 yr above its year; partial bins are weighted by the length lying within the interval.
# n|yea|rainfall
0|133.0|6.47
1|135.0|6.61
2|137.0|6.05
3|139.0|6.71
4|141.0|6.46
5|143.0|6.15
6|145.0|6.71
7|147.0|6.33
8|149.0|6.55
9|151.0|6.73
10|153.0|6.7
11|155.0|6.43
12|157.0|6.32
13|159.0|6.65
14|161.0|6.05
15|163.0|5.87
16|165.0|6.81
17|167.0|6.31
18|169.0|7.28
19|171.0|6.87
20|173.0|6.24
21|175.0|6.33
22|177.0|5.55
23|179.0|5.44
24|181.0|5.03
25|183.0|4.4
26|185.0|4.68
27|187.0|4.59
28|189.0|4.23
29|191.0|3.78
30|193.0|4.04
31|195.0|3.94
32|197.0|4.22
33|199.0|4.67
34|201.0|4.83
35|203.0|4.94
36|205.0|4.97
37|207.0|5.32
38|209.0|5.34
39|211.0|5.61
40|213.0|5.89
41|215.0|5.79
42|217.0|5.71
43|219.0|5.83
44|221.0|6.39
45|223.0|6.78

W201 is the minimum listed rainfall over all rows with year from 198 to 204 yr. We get 4.67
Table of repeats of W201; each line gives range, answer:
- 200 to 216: 4.83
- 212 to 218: 5.71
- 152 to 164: 5.87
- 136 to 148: 6.05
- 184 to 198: 3.78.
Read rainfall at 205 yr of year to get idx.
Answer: 4.97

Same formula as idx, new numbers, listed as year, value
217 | 5.71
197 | 4.22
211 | 5.61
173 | 6.24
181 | 5.03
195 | 3.94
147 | 6.33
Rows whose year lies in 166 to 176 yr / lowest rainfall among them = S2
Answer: 6.24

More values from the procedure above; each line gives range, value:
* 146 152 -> 6.33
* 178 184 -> 4.4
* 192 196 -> 3.94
